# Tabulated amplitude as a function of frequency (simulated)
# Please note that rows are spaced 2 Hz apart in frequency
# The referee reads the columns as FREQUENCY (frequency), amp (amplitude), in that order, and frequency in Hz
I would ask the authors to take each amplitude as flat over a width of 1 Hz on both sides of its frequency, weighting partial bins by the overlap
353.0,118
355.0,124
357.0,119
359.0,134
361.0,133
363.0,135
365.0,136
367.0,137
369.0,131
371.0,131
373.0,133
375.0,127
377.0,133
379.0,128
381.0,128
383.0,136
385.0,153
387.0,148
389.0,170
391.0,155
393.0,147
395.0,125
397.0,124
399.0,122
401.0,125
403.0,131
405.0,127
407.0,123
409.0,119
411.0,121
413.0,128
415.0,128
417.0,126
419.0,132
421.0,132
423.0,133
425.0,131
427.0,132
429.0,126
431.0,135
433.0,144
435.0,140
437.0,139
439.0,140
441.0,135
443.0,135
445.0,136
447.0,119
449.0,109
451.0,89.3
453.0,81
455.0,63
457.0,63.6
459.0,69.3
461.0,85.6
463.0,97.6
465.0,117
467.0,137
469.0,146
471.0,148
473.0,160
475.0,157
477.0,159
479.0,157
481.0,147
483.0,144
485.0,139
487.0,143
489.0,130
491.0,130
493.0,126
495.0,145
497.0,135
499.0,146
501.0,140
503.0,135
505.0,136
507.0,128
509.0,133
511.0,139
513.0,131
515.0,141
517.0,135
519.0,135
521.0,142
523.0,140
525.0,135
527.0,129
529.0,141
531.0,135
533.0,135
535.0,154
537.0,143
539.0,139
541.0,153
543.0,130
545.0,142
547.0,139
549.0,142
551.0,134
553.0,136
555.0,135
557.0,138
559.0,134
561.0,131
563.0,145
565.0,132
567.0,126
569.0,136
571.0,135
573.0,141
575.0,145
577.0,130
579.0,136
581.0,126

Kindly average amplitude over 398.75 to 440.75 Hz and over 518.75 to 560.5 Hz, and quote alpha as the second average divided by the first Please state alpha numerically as 1.06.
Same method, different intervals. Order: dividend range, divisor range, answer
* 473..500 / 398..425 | 1.13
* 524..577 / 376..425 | 1.04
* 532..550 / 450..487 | 1.18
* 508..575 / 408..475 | 1.13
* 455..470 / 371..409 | 0.74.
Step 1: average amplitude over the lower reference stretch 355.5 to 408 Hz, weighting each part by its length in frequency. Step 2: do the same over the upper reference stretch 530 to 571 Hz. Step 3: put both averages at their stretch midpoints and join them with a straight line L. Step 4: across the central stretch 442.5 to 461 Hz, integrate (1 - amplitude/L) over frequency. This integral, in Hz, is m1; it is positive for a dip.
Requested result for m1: 5.6 Hz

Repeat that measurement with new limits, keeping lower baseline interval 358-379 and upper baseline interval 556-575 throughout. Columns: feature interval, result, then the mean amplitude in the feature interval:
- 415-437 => 0.1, 133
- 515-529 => -0.2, 137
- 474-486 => -1.4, 150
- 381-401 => -1.1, 141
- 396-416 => 1.3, 125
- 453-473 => 4.4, 105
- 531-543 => -0.7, 143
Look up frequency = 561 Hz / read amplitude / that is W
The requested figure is 131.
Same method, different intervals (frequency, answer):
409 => 119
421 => 132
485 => 139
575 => 145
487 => 143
